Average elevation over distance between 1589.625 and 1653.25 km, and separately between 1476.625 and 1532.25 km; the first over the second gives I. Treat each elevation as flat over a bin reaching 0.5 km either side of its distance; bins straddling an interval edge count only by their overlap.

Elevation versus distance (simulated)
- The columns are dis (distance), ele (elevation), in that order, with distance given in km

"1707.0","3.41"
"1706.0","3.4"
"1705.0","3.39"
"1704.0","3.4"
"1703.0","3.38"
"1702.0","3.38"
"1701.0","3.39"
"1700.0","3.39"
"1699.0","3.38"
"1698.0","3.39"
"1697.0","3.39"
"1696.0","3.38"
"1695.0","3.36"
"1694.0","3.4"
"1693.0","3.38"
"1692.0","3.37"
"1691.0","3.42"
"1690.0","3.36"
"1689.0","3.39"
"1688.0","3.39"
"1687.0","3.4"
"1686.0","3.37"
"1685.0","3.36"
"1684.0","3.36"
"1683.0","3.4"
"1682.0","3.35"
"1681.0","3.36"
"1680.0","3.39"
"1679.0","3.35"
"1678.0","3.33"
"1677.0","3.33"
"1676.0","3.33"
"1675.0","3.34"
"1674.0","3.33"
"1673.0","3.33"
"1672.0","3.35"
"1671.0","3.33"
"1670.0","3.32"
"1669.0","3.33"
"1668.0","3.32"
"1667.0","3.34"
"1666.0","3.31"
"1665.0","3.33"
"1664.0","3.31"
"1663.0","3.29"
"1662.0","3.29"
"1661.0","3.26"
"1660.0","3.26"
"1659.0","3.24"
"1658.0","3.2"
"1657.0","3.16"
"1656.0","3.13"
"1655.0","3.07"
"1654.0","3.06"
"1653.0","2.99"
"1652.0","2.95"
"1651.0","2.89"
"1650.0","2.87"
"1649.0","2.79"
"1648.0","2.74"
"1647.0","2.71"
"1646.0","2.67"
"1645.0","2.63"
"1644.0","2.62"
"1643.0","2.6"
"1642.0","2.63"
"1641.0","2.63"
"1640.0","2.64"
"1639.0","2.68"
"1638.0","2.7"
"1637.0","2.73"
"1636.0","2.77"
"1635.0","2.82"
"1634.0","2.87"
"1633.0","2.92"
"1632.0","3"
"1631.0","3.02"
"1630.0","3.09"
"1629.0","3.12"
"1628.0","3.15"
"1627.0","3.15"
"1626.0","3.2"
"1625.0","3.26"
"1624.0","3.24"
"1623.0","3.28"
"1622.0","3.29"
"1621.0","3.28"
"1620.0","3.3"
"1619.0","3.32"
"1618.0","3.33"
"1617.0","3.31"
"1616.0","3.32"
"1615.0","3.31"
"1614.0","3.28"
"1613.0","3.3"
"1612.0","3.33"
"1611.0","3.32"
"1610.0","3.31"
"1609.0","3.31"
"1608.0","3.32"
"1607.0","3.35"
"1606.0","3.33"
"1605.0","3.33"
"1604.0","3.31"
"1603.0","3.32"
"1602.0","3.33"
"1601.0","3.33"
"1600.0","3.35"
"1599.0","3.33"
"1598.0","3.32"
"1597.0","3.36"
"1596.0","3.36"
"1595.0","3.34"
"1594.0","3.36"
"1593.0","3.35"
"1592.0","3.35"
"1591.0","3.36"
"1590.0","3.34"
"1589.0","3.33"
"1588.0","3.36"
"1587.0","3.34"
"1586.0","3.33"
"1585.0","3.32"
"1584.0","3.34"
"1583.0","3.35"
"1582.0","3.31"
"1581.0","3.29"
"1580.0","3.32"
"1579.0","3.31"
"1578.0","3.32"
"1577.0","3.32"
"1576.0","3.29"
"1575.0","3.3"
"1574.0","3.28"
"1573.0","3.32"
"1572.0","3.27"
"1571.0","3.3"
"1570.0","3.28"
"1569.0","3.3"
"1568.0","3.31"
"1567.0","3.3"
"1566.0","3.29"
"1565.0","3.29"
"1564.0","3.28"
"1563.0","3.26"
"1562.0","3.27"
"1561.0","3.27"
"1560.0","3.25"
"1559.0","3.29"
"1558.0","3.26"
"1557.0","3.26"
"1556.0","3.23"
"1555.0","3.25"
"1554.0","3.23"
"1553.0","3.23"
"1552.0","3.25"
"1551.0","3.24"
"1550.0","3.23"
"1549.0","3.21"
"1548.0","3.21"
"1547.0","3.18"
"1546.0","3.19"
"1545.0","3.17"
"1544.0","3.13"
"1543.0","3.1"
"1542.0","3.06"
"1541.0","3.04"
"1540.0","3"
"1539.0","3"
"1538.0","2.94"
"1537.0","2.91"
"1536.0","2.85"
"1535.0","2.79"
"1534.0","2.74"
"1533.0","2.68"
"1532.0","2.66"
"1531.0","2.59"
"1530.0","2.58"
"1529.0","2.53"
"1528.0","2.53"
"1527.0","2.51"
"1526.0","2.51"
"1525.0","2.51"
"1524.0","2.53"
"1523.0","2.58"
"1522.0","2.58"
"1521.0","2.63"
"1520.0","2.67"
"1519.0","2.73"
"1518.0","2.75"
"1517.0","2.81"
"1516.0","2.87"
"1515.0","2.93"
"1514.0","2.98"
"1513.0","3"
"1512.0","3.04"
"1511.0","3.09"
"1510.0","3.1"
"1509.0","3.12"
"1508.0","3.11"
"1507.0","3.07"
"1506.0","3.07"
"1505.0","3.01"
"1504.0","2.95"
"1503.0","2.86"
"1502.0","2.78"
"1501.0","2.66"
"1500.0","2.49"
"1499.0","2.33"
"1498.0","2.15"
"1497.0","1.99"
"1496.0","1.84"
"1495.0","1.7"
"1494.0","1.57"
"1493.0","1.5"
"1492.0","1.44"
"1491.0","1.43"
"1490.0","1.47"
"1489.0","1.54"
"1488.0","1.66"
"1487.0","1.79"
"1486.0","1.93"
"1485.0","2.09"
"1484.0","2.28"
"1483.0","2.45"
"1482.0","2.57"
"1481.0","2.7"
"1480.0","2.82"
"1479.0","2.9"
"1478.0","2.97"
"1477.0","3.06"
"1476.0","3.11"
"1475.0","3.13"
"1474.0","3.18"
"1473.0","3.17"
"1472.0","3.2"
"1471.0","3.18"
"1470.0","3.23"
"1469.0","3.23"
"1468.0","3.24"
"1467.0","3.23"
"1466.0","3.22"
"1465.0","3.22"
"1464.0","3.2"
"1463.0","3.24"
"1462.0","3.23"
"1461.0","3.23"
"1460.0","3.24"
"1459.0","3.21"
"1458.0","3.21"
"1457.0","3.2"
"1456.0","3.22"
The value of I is 1.25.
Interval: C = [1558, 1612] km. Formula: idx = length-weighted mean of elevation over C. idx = 3.32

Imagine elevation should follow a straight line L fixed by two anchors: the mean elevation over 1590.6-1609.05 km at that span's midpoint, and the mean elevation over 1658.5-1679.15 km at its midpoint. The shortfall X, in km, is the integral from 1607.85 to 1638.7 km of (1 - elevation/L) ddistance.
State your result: 1.6 km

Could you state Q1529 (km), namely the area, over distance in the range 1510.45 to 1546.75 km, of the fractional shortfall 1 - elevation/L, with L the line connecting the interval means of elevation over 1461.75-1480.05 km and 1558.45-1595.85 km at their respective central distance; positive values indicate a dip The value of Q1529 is 4.76 km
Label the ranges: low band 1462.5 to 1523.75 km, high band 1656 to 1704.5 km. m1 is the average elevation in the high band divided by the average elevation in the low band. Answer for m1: 1.3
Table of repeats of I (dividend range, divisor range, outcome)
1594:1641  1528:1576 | 1.02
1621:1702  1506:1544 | 1.12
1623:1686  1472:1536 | 1.21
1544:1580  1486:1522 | 1.33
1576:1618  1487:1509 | 1.49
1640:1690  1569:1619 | 0.95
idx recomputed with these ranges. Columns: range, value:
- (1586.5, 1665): 3.13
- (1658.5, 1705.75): 3.35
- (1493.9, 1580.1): 2.95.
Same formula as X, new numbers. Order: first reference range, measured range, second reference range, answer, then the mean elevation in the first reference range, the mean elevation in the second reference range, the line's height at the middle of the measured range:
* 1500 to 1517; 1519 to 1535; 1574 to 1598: 2.35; 2.96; 3.33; 3.05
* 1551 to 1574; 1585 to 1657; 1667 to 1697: 4.11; 3.27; 3.36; 3.31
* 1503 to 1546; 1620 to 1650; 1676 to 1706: 2.69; 2.85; 3.38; 3.2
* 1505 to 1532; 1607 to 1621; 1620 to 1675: -1.55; 2.79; 3.05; 2.98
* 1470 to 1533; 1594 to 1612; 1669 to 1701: -1.92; 2.57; 3.37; 3.01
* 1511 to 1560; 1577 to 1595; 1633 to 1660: -2.76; 2.93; 2.85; 2.89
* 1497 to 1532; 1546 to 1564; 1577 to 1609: -1.15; 2.74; 3.33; 3.05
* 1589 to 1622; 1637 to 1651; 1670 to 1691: 2.72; 3.33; 3.36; 3.34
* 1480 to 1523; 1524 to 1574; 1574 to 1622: -3.00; 2.45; 3.32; 2.88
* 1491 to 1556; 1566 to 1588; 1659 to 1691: -2.57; 2.76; 3.34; 2.96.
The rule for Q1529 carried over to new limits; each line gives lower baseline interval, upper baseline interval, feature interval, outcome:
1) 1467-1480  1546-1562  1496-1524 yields 3.59 km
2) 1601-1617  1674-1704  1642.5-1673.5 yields 2.45 km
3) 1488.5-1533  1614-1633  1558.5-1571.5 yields -1.96 km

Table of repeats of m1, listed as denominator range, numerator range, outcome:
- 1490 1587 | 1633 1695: 1.07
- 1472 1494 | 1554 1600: 1.41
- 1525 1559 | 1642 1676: 1.04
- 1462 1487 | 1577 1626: 1.14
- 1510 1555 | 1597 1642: 1.09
